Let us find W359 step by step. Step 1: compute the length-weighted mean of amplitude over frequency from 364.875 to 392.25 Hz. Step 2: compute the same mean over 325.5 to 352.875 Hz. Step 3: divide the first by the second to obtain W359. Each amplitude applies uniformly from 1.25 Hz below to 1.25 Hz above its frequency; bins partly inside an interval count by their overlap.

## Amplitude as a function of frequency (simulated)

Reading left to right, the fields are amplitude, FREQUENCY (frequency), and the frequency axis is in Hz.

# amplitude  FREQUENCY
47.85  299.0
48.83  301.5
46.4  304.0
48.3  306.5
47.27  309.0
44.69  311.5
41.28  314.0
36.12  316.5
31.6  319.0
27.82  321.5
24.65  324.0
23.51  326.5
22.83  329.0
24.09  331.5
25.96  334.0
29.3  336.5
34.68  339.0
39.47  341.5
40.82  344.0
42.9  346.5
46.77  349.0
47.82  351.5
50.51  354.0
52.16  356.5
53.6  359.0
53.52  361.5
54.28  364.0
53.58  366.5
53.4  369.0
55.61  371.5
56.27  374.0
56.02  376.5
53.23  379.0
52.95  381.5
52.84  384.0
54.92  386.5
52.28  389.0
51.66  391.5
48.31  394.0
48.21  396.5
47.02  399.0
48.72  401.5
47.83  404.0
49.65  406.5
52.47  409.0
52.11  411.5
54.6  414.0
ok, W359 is 1.56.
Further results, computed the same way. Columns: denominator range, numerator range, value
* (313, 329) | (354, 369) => 1.77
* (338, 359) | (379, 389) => 1.18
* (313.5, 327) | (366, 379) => 1.79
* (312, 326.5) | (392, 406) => 1.50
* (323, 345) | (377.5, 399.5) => 1.75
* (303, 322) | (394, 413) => 1.21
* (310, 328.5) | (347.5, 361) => 1.54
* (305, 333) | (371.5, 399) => 1.55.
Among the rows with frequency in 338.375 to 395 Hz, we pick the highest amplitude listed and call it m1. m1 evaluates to 56.27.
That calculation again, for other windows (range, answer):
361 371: 54.28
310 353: 47.82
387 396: 52.28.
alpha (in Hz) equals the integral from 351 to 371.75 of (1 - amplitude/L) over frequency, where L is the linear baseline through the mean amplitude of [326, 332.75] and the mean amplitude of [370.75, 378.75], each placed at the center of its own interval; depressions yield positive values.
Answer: -3.1 Hz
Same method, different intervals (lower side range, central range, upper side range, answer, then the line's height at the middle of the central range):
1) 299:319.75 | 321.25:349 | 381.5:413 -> 8.7 Hz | 45.7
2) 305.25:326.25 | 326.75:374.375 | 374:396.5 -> 2.2 Hz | 44.9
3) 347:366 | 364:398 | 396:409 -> -2.2 Hz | 49.8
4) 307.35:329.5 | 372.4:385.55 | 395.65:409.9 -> -2.8 Hz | 44.7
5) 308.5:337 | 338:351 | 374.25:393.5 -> -0.7 Hz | 39.1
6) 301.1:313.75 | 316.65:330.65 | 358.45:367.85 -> 6.3 Hz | 48.6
